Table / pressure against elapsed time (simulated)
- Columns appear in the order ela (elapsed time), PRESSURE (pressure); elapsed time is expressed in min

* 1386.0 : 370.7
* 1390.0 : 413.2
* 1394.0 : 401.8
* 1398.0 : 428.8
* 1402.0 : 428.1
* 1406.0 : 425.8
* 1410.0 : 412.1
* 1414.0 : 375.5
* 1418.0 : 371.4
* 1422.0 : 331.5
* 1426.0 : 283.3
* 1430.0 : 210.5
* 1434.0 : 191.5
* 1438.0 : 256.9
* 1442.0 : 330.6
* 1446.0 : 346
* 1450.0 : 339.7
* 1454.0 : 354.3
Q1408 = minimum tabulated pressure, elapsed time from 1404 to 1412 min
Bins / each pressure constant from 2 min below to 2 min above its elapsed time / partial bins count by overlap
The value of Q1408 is 412.1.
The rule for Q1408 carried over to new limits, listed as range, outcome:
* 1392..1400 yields 401.8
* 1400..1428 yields 283.3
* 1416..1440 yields 191.5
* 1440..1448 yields 330.6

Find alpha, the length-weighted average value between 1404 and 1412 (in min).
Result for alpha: 419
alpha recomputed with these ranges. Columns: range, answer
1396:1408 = 428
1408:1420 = 386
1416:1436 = 278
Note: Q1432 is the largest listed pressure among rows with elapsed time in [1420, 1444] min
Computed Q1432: 331.5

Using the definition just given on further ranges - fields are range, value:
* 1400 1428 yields 428.1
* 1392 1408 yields 428.8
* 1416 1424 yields 371.4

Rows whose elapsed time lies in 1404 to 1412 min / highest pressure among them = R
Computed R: 425.8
